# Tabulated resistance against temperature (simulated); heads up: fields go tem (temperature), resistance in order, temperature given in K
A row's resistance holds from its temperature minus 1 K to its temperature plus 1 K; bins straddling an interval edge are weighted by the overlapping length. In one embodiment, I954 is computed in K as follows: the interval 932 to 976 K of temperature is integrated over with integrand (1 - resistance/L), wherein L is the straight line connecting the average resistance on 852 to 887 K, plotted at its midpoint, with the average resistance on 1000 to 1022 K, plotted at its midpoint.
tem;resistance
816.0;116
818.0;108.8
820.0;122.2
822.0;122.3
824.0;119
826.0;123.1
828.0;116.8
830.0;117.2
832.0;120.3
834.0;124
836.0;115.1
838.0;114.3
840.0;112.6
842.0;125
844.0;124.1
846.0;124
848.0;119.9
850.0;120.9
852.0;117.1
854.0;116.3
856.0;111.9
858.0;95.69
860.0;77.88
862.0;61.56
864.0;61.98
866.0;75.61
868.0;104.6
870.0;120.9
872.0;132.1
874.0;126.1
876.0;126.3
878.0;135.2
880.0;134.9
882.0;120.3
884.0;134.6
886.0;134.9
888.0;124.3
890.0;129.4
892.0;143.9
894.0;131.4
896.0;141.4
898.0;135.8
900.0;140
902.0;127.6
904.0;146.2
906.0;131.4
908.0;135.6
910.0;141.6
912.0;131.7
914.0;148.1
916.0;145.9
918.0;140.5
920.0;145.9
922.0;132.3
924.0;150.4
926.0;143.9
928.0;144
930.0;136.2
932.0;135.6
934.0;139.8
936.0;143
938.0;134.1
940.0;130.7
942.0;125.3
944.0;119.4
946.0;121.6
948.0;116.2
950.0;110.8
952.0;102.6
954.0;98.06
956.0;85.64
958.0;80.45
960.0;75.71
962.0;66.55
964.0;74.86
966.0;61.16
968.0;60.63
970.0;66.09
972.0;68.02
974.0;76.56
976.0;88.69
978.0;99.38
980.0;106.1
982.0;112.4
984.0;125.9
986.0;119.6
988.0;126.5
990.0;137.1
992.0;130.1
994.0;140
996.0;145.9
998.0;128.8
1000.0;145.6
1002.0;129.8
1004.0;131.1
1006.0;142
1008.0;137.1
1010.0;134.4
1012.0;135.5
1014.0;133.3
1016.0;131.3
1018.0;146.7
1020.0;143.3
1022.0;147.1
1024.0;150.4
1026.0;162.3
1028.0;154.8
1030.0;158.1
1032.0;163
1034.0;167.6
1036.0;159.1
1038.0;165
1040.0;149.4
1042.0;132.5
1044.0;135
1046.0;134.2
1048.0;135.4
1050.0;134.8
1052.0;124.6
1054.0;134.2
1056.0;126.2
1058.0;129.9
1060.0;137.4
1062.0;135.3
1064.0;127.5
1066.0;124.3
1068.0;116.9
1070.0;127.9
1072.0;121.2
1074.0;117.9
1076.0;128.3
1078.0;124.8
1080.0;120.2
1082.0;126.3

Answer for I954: 9.5 K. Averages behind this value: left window 110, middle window 98.6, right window 137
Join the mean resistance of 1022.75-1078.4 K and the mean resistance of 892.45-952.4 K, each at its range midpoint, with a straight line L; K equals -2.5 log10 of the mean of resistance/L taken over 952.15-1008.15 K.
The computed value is 0.28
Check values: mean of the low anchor 135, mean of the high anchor 139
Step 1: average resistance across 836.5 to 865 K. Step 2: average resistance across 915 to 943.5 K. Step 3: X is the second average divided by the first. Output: 1.3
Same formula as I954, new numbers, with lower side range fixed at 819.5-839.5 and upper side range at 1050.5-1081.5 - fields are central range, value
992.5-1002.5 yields -1.1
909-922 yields -2.1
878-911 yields -3.6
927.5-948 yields -1.6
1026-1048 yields -4.5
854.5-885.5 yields 3.1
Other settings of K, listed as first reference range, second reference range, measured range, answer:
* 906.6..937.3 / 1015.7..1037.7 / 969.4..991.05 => 0.395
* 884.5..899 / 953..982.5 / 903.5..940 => -0.234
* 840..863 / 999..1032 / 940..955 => 0.128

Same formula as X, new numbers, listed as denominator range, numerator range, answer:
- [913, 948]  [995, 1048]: 1.06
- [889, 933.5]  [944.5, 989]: 0.67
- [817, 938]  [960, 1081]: 1.01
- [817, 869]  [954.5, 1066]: 1.13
